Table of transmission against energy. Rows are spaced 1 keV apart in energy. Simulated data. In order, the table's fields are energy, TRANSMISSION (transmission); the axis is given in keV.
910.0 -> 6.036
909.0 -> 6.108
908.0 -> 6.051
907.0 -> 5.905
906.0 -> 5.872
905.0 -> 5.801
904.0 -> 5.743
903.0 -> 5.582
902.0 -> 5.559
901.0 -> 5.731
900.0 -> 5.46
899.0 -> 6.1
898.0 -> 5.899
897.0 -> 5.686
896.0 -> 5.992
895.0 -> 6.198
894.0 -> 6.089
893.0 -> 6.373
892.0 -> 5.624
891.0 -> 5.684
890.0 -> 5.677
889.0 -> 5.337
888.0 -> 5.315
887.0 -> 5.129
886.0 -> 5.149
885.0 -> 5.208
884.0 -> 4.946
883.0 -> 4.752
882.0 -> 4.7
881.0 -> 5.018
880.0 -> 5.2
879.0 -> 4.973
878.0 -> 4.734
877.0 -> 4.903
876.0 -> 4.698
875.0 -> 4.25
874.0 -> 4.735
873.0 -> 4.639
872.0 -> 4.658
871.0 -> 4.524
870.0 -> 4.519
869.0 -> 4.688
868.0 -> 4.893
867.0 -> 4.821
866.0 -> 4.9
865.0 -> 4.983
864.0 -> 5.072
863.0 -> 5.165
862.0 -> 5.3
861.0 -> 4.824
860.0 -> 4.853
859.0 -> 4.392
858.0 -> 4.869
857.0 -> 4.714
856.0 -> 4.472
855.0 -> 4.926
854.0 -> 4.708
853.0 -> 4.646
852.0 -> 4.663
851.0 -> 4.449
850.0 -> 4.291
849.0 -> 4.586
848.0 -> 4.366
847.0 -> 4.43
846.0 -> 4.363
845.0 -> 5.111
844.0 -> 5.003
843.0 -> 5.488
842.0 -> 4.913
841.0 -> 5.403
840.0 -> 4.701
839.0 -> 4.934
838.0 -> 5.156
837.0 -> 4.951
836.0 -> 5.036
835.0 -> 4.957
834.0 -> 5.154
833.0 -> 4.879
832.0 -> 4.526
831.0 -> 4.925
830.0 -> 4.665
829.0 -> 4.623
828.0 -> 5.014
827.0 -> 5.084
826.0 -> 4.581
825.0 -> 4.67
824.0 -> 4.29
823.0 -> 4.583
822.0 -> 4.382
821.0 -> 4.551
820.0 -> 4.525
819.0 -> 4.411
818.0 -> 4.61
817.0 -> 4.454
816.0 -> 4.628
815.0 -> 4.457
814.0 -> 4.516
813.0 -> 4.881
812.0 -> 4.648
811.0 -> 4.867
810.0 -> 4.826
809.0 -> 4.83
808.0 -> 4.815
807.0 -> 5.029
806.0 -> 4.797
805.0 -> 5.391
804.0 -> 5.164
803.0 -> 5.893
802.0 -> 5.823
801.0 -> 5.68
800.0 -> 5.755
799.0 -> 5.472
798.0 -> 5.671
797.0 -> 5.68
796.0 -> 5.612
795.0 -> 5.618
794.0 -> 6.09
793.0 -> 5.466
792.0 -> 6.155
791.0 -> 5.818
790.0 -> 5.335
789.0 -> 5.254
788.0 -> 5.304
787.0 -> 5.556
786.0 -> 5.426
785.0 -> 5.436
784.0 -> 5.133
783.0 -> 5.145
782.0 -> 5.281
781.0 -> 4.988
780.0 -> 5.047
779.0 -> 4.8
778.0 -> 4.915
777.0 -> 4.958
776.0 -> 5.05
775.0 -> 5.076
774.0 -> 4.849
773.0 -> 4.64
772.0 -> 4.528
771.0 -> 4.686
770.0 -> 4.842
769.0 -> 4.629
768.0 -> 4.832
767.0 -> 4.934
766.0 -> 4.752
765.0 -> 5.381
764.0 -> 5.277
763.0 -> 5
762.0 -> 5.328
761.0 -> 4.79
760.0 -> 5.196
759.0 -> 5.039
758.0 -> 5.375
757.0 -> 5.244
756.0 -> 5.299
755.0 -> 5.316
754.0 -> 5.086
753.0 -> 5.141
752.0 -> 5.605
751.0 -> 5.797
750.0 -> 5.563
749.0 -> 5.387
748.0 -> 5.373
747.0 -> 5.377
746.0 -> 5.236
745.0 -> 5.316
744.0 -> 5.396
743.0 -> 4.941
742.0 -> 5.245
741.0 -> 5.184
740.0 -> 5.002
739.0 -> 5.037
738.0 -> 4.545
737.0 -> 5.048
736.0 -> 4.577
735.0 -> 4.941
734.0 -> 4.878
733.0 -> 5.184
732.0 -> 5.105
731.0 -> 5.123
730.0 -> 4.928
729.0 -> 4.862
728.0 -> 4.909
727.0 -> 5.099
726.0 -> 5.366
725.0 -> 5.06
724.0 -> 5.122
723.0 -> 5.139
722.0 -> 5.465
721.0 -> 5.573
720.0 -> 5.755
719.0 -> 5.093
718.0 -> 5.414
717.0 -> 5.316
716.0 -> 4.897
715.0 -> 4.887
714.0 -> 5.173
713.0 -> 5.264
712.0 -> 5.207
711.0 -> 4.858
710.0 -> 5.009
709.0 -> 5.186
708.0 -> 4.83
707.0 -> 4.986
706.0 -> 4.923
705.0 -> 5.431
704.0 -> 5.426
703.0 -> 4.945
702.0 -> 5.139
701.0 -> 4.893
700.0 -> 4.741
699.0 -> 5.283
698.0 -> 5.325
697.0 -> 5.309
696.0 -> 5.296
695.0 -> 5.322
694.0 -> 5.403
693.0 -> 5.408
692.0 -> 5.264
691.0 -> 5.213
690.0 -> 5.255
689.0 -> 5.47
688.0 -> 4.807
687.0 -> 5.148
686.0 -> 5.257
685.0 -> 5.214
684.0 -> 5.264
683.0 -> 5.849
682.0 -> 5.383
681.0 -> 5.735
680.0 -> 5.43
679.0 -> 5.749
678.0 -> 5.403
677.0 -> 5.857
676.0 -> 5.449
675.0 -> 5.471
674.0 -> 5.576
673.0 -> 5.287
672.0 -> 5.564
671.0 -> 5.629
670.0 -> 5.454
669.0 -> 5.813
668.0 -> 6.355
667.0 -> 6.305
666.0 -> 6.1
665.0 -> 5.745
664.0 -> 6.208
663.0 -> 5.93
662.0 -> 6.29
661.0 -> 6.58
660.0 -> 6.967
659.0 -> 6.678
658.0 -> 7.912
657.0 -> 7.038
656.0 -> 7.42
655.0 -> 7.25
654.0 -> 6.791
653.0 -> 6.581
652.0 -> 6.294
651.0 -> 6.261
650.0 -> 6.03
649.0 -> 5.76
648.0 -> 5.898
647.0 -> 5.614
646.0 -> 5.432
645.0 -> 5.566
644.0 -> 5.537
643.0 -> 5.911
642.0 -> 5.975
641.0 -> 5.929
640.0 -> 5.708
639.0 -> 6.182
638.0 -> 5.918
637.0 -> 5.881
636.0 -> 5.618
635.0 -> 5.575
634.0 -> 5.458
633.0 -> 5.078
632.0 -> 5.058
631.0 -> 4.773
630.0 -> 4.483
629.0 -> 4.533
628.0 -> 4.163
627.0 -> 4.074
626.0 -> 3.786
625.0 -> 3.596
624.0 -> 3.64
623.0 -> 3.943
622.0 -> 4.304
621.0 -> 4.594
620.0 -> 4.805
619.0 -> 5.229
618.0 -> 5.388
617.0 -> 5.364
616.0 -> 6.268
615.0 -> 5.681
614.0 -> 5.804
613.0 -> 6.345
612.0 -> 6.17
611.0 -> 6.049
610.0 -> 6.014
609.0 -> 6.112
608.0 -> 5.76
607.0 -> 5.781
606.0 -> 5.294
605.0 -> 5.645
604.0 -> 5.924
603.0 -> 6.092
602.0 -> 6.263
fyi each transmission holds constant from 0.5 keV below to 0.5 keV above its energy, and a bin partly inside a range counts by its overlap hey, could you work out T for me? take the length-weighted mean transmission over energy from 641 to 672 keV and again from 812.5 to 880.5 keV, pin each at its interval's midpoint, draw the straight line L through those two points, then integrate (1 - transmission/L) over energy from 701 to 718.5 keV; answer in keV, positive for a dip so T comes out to 2.1 keV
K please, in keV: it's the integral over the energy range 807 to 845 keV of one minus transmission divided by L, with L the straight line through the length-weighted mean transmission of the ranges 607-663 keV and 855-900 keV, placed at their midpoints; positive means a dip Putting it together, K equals 3.2 keV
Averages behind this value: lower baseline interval 5.66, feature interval 4.79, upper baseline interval 5.11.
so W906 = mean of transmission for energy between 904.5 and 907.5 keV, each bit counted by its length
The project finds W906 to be 5.86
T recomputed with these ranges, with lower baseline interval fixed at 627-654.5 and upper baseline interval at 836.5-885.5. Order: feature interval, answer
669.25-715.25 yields 1.1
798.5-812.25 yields -0.6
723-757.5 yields 0.6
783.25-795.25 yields -1.1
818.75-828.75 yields 0.7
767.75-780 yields 0.7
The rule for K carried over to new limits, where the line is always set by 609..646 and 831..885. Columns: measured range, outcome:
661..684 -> -2.66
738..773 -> -0.90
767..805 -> -2.58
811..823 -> 0.80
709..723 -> -0.38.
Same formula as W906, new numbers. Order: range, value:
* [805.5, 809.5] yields 4.87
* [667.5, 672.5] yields 5.76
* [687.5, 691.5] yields 5.19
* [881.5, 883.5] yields 4.73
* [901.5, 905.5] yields 5.67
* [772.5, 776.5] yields 4.9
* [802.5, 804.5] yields 5.53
